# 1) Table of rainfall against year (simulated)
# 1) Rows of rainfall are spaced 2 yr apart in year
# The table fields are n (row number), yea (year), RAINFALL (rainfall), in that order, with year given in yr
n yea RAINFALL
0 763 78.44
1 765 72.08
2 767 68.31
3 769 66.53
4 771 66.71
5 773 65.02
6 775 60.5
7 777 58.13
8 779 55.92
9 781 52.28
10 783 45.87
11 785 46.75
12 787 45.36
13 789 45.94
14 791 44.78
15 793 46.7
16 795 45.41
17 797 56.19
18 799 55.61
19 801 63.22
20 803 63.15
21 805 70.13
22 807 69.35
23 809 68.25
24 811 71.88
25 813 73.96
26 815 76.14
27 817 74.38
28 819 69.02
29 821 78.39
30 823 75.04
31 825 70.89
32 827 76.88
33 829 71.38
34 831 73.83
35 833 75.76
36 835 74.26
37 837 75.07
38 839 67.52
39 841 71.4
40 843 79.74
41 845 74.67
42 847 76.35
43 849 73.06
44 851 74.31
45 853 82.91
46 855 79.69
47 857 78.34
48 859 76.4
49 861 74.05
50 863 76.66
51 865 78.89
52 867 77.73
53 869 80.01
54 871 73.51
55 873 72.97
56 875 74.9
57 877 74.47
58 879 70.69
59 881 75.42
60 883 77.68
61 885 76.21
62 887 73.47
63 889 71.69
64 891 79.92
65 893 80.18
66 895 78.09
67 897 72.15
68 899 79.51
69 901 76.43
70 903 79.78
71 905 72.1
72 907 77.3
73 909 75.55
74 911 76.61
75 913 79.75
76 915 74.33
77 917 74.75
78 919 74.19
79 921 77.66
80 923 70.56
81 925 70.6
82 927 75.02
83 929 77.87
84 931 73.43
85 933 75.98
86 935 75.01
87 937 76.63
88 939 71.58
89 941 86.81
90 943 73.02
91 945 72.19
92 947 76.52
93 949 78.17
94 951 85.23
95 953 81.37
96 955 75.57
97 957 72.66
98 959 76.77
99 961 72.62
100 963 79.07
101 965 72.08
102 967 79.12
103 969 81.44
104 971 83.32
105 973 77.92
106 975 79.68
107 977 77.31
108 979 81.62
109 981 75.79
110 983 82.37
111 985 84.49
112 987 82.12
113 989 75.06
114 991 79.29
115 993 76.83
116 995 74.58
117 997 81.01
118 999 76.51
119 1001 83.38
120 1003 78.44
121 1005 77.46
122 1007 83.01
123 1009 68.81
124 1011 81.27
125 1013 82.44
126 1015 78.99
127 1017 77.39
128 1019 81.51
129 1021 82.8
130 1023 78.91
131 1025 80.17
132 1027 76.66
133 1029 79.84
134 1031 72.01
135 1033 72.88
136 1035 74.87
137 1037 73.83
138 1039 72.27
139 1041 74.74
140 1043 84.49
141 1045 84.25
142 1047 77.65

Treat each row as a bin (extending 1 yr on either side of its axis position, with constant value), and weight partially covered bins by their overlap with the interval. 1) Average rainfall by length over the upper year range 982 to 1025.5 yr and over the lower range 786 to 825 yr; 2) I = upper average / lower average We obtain 1.3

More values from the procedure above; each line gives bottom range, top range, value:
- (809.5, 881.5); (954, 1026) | 1.05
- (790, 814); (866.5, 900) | 1.25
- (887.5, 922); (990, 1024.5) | 1.03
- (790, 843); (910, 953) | 1.12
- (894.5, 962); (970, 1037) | 1.03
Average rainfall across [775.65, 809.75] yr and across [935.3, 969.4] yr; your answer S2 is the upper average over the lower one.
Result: 1.4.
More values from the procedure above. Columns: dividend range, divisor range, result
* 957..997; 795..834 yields 1.13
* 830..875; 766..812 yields 1.31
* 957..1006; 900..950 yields 1.04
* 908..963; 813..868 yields 1.01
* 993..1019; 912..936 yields 1.05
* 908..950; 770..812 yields 1.33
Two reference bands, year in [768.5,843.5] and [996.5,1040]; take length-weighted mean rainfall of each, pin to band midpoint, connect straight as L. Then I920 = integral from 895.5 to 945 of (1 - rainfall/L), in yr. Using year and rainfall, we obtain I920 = -2.8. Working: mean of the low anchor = 64.3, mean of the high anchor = 77.9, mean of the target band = 75.6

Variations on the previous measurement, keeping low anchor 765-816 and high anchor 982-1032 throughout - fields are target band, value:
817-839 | -3.80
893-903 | -1.16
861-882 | -2.72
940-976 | -1.63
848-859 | -2.08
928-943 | -0.81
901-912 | -0.99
